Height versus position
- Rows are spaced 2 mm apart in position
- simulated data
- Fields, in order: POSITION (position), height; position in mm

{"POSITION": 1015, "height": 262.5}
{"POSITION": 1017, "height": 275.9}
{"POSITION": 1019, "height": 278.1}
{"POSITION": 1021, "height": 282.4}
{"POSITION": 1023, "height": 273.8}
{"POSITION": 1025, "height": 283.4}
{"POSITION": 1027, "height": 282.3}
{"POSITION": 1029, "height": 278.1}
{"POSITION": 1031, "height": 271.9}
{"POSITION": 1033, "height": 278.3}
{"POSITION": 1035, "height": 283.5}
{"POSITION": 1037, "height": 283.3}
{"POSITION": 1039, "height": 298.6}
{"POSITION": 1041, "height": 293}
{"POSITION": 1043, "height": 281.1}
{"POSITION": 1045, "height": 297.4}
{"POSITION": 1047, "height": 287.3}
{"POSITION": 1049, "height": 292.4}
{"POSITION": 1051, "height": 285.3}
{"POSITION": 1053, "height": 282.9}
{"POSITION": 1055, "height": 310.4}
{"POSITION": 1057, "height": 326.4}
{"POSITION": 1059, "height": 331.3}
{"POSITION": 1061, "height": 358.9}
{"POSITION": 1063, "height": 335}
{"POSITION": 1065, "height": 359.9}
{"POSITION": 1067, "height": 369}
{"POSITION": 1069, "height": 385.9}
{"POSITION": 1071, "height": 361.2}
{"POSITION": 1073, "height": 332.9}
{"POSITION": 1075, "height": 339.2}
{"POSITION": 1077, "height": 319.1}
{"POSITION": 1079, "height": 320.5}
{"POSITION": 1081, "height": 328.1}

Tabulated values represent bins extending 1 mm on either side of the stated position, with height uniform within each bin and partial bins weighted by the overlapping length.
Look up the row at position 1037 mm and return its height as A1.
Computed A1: 283.3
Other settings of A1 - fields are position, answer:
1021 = 282.4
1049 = 292.4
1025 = 283.4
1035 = 283.5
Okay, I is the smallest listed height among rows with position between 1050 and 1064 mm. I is 282.9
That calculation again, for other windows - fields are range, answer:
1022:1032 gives 271.9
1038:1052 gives 281.1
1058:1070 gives 331.3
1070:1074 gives 332.9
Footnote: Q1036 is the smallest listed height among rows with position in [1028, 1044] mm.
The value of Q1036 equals 271.9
